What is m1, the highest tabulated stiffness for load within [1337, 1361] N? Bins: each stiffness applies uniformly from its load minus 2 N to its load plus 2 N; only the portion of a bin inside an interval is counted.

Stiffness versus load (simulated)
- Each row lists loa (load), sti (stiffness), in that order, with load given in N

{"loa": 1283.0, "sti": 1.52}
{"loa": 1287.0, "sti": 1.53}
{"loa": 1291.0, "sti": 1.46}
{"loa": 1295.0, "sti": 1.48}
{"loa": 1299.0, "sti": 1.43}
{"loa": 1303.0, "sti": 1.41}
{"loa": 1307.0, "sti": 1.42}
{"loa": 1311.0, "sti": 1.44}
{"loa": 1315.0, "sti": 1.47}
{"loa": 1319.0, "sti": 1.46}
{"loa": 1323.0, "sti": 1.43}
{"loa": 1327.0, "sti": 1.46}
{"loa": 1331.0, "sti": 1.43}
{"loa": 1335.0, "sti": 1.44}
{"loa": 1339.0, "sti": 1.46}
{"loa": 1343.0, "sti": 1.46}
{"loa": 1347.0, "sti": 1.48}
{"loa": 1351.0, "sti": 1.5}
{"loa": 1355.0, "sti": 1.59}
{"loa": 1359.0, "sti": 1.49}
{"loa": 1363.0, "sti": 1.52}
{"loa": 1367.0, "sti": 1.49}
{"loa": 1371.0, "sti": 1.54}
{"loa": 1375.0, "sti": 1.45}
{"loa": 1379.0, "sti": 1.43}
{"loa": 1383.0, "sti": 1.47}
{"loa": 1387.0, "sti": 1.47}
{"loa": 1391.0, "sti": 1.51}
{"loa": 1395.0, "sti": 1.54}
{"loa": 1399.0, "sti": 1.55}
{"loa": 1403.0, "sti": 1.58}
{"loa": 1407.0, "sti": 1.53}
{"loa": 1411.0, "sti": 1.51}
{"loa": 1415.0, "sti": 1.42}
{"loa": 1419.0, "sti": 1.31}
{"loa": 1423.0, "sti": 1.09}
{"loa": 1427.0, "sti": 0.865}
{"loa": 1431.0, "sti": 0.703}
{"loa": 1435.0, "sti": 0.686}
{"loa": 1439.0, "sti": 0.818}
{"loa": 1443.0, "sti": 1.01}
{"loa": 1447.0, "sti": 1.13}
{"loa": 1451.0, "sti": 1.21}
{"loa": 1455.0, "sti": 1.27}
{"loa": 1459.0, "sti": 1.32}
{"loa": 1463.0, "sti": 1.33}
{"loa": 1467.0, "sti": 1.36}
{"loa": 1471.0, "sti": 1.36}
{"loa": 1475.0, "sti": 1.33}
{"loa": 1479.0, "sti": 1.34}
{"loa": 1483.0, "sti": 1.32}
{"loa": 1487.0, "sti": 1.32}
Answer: 1.59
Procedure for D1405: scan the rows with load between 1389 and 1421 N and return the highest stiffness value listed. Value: 1.58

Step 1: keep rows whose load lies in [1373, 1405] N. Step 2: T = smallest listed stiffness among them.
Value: 1.43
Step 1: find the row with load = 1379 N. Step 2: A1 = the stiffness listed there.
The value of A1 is 1.43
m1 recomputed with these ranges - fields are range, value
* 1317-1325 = 1.46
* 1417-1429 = 1.31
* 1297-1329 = 1.47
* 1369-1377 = 1.54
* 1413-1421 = 1.42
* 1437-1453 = 1.21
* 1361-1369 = 1.52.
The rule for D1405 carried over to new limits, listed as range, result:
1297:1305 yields 1.43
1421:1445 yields 1.09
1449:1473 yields 1.36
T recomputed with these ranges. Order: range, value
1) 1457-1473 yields 1.32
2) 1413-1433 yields 0.703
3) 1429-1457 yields 0.686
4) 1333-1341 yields 1.44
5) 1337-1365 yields 1.46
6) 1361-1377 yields 1.45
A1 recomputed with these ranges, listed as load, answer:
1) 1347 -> 1.48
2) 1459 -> 1.32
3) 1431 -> 0.703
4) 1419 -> 1.31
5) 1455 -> 1.27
